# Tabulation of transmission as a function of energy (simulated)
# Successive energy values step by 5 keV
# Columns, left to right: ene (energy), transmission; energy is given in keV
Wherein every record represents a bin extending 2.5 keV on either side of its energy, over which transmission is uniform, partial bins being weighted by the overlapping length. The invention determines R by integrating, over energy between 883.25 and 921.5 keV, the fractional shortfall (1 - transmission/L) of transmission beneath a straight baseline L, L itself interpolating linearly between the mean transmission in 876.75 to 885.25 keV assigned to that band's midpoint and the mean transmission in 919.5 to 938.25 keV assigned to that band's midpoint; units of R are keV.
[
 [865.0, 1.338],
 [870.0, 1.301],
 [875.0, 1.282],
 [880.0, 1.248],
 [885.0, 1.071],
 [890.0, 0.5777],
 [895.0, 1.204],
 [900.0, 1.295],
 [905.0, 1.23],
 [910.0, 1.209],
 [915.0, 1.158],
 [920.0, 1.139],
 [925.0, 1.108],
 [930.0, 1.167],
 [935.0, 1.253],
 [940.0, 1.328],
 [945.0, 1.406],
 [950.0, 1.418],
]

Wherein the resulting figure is 2.4 keV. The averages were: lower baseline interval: 1.19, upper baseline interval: 1.18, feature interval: 1.11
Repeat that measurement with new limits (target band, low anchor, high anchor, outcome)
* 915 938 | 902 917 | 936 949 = 2.05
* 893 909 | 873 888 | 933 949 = -0.12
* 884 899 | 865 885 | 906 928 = 3.01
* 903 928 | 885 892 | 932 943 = -3.05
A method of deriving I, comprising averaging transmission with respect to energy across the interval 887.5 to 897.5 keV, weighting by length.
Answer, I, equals 0.891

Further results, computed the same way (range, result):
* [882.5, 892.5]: 0.824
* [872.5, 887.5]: 1.2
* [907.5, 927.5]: 1.15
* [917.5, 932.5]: 1.14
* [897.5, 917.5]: 1.22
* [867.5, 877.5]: 1.29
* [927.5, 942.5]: 1.25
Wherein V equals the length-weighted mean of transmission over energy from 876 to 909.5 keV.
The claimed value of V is 1.12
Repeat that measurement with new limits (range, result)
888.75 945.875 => 1.18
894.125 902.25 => 1.26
